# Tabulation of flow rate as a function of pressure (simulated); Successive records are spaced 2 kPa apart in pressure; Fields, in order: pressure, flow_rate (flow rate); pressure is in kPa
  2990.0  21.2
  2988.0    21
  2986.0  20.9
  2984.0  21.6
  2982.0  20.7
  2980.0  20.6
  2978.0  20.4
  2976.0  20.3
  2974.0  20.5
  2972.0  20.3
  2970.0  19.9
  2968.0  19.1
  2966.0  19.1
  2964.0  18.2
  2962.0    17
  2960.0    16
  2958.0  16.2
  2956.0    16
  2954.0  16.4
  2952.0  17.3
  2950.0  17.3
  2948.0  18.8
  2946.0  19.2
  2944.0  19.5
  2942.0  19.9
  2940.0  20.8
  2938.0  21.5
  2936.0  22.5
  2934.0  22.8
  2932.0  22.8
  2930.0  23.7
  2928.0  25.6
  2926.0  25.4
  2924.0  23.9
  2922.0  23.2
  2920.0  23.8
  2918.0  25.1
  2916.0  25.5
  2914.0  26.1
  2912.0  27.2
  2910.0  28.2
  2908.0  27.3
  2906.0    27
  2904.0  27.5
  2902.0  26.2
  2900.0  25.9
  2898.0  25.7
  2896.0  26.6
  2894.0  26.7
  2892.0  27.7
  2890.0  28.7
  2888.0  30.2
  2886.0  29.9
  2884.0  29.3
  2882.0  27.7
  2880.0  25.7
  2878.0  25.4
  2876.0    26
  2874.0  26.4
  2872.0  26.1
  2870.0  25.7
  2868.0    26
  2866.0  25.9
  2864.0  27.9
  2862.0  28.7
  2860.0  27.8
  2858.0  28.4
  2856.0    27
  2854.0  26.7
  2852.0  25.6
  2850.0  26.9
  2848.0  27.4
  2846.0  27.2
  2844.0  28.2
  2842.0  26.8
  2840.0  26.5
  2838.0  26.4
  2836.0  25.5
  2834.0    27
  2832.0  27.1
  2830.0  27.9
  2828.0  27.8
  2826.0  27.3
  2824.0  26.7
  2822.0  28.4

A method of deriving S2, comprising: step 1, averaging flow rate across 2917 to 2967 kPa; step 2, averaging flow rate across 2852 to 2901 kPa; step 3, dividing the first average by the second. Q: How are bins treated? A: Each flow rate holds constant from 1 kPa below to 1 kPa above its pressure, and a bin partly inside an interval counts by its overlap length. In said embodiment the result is 0.75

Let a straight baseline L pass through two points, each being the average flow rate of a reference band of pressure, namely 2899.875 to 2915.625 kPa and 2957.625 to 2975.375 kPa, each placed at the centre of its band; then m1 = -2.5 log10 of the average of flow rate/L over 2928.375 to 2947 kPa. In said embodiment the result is 0.06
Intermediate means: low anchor 26.9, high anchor 18.6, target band 21.6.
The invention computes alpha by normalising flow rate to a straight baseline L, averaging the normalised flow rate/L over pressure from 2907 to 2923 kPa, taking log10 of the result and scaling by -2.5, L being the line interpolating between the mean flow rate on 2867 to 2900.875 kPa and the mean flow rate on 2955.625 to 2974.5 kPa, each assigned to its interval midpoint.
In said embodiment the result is -0.09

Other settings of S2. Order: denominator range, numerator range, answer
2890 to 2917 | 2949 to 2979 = 0.68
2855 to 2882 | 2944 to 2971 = 0.67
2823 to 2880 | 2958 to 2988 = 0.73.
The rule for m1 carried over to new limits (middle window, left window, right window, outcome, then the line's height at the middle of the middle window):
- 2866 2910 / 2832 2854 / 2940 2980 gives -0.148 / 23.6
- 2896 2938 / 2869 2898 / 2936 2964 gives -0.113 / 22.7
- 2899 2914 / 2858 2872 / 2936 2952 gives -0.168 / 23.1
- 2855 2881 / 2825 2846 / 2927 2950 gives -0.060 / 25.3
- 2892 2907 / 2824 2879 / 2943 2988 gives -0.133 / 23.5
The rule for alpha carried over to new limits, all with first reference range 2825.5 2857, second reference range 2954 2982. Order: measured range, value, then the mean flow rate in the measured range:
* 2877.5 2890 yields -0.17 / 28.2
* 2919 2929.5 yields -0.13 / 24.3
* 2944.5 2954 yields 0.11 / 18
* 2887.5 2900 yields -0.16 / 27.4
